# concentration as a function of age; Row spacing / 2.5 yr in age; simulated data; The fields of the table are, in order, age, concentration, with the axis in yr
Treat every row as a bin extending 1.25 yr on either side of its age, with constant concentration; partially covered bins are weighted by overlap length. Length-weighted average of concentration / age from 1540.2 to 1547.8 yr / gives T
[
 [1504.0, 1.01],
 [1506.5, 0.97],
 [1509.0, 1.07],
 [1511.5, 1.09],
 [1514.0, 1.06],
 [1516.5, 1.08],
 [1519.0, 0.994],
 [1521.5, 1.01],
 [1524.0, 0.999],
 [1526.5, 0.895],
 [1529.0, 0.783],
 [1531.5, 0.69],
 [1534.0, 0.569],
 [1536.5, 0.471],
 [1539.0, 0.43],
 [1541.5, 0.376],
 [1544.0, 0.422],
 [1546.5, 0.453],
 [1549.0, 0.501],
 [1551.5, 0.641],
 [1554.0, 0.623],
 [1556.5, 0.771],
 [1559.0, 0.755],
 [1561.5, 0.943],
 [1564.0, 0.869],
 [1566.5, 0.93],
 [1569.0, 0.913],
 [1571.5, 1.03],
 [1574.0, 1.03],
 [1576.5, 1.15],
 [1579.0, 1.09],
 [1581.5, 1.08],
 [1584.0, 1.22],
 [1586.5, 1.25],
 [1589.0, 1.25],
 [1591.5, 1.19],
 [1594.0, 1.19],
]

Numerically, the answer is 0.418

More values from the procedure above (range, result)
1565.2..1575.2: 0.975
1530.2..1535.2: 0.632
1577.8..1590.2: 1.18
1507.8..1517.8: 1.07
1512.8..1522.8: 1.04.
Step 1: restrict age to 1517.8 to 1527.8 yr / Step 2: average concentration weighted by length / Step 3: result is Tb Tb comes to 0.973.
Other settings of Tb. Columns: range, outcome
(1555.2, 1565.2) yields 0.833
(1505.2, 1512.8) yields 1.04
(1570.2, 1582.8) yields 1.08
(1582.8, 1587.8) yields 1.24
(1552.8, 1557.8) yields 0.698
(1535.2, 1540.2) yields 0.452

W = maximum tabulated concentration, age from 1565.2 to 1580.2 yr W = 1.15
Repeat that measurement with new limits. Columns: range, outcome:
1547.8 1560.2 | 0.771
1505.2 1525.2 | 1.09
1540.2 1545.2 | 0.422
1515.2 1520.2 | 1.08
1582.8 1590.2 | 1.25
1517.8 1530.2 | 1.01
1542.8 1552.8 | 0.641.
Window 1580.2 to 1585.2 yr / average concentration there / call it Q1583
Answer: 1.15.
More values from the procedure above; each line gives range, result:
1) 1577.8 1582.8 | 1.09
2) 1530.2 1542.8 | 0.508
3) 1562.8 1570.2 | 0.904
